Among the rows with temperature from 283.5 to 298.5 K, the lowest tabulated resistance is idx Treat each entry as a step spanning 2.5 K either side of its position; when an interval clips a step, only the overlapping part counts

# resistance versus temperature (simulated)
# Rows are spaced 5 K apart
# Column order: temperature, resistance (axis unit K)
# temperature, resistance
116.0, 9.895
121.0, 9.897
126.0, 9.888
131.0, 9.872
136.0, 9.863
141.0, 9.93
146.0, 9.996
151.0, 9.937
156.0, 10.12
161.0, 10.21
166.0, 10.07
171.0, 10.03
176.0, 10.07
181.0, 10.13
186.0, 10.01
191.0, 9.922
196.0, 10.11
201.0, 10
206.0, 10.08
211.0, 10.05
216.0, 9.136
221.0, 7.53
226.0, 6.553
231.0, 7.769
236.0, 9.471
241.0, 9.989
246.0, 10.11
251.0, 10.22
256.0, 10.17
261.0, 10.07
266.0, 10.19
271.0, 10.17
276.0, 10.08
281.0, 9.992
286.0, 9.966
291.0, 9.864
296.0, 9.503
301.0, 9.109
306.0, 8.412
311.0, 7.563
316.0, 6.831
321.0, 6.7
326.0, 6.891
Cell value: 9.503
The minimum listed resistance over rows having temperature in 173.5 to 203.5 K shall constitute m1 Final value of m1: 9.922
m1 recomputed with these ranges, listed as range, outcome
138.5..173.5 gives 9.93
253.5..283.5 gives 9.992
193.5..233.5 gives 6.553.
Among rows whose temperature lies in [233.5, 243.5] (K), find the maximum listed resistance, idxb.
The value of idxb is 9.989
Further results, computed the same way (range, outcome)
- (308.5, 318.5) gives 7.563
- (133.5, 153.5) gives 9.996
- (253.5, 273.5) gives 10.19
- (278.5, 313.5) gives 9.992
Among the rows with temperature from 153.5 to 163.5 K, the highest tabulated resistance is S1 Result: 10.21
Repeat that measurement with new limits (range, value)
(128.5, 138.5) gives 9.872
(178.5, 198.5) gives 10.13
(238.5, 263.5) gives 10.22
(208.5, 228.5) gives 10.05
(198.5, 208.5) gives 10.08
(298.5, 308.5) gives 9.109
